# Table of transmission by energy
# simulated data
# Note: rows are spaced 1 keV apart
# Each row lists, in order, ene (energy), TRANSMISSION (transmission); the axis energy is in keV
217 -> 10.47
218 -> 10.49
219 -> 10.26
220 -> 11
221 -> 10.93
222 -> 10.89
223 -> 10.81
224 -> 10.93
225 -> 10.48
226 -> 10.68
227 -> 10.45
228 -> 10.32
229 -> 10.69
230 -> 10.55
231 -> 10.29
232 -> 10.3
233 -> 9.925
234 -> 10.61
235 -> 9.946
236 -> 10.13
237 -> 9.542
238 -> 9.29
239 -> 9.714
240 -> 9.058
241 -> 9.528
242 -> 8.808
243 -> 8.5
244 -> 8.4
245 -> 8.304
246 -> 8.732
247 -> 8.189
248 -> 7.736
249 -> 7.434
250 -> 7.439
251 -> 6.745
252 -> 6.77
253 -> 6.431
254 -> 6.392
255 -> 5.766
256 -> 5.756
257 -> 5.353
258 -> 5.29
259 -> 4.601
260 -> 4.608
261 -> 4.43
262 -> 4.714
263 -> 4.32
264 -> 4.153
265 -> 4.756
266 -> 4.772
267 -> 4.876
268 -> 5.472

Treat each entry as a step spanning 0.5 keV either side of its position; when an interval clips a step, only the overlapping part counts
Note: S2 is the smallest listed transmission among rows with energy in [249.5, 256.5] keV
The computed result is 5.756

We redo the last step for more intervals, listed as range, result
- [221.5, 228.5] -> 10.32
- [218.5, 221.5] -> 10.26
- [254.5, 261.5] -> 4.43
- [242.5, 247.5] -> 8.189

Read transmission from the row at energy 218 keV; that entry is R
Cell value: 10.49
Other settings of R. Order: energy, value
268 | 5.472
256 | 5.756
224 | 10.93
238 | 9.29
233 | 9.925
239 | 9.714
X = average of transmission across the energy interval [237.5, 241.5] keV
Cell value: 9.4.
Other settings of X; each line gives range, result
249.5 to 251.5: 7.09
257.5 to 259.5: 4.95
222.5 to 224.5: 10.9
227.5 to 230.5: 10.5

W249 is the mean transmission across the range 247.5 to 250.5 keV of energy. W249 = 7.54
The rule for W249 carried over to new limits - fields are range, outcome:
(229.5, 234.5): 10.3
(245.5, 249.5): 8.02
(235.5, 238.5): 9.65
